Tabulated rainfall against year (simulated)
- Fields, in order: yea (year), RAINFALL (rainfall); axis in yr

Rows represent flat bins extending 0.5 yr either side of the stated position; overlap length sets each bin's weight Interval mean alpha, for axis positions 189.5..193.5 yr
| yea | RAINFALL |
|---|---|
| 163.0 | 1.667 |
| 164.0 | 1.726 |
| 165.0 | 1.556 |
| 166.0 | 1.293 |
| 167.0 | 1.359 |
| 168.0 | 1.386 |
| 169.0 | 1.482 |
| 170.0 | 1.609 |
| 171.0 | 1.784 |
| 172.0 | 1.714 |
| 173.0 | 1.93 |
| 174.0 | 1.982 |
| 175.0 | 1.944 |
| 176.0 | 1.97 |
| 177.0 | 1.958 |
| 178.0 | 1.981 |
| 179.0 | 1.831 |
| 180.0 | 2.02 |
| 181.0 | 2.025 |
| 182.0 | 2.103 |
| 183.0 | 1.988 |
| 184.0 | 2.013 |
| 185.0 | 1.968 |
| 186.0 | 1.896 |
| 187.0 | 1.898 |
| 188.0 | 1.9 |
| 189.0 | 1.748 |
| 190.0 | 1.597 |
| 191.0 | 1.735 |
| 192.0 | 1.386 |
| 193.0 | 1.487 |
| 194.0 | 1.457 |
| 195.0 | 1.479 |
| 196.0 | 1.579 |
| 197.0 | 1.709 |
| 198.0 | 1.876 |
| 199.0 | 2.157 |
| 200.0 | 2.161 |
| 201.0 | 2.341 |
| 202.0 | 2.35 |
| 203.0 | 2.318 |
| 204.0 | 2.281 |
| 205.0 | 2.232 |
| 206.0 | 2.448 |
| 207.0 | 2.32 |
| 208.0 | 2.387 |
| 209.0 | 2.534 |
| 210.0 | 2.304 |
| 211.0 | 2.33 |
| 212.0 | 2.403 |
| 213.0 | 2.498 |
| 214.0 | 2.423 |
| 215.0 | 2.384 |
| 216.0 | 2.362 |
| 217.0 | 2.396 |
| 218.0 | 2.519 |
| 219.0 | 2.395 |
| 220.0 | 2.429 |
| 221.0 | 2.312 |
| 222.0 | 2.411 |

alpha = 1.55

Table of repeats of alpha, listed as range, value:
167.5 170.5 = 1.49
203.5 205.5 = 2.26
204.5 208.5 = 2.35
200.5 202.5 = 2.35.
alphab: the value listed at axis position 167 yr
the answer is 1.359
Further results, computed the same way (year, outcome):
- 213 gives 2.498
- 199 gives 2.157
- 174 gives 1.982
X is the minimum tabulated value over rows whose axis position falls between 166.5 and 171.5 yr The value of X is 1.359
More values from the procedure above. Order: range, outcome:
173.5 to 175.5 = 1.944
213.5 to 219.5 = 2.362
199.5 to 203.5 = 2.161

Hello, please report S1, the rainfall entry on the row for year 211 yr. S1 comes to 2.33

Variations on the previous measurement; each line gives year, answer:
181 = 2.025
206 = 2.448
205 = 2.232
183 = 1.988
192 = 1.386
